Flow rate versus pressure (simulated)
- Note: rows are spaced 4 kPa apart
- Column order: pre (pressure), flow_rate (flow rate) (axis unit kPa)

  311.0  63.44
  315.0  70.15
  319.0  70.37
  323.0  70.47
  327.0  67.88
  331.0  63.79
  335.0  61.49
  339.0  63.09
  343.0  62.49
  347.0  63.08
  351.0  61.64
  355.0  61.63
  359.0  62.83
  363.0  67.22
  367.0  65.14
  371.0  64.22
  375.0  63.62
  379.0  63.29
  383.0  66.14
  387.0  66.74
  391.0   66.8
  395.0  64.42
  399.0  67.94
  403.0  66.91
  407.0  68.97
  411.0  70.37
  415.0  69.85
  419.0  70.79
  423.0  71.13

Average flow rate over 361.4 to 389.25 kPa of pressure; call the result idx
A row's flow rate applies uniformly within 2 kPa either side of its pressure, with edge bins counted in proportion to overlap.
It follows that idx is 65.2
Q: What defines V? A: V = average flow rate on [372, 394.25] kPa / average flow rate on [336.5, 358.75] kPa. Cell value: 1.05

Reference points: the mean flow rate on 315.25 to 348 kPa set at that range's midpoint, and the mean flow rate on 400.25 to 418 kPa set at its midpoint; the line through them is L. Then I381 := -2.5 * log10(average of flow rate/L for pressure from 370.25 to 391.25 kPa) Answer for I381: 0.05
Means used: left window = 65.7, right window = 69.1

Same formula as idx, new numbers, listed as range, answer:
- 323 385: 64.1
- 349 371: 63.7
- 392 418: 68.1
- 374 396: 65.3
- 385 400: 66.4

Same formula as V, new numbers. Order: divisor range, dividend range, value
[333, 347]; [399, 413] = 1.10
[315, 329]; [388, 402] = 0.95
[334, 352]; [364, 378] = 1.03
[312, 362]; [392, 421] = 1.05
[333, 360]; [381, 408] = 1.07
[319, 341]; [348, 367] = 0.97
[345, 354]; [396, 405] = 1.08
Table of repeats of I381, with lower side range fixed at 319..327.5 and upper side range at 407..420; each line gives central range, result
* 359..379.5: 0.09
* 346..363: 0.11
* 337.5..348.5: 0.11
